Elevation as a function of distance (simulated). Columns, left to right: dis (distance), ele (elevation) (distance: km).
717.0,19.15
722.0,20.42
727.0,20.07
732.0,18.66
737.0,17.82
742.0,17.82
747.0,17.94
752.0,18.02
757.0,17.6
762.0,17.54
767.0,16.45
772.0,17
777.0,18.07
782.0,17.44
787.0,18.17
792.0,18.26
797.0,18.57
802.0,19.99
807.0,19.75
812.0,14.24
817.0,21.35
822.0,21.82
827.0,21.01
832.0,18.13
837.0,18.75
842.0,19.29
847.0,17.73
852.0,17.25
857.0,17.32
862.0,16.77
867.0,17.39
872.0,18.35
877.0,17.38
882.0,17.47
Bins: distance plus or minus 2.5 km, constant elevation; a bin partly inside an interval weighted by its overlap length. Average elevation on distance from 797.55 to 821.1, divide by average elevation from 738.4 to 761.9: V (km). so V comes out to 1.07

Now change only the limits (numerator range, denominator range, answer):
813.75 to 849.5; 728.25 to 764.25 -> 1.09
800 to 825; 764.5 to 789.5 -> 1.12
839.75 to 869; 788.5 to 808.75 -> 0.92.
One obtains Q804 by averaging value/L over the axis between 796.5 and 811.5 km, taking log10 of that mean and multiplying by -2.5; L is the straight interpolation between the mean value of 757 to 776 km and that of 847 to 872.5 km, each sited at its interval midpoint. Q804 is -0.10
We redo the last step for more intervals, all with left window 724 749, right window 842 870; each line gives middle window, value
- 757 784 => 0.05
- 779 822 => -0.04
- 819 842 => -0.13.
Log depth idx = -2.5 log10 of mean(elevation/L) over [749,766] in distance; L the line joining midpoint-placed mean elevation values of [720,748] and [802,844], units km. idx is 0.079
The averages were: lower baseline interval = 18.8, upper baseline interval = 19.3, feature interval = 17.6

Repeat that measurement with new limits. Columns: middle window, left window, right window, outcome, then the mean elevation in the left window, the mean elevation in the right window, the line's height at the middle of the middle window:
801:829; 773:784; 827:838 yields -0.06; 17.7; 19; 18.6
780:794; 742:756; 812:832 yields 0.06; 17.9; 20.1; 19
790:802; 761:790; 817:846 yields -0.02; 17.5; 19.8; 18.3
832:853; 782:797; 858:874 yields -0.04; 18.1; 17.5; 17.7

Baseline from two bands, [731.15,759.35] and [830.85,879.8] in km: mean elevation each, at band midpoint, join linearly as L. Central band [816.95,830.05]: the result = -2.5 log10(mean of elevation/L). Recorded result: -0.19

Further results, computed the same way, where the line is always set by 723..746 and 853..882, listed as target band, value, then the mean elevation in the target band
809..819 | 0.01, 17.7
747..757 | 0.04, 17.9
